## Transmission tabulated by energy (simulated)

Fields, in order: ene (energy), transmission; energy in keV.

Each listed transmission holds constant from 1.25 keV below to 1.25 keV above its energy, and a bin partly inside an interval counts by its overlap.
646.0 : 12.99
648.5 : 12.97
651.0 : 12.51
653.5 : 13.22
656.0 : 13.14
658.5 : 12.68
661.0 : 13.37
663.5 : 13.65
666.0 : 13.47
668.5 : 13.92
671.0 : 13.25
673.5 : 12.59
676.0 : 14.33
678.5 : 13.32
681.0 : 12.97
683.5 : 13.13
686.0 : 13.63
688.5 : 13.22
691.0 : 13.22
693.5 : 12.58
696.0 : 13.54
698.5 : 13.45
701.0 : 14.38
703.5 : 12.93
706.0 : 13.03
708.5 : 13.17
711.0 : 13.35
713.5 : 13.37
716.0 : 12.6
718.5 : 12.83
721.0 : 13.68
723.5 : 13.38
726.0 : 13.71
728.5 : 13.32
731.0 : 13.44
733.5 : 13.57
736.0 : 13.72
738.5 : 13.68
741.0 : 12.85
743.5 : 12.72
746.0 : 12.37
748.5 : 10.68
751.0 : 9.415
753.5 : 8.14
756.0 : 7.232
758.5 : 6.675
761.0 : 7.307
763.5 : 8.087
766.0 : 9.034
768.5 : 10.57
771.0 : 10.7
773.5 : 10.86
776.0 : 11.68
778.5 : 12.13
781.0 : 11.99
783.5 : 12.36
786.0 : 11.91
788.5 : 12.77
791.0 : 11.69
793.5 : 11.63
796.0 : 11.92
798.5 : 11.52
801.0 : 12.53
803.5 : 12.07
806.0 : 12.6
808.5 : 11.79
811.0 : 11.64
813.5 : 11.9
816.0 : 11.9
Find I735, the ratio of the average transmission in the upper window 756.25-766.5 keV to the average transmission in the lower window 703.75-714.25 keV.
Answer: 0.6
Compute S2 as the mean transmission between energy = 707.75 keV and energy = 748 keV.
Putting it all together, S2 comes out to 13.2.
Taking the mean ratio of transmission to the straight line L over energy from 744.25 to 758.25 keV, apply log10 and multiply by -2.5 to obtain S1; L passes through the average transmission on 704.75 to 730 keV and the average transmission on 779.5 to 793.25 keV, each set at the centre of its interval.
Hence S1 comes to 0.32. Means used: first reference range 13.2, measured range 9.47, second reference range 12.1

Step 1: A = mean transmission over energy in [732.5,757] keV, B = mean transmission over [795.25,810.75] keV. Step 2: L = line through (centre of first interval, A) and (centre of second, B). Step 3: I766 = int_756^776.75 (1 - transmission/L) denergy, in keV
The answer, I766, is 4.5 keV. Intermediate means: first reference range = 11.5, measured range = 9.18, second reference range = 12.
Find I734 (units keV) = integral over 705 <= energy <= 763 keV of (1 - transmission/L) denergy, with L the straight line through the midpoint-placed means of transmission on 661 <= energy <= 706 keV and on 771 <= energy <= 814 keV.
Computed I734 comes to 3.9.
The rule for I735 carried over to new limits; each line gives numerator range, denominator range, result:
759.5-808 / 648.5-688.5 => 0.85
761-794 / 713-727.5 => 0.83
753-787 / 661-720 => 0.75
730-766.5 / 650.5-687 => 0.80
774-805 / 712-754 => 0.95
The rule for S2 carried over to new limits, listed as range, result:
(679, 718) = 13.2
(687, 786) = 11.9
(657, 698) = 13.3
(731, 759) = 11.2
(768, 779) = 11.2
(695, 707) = 13.5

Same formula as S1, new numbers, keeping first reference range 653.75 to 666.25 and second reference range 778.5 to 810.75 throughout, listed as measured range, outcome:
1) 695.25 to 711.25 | -0.05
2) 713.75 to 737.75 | -0.06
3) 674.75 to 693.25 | -0.03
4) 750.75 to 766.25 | 0.50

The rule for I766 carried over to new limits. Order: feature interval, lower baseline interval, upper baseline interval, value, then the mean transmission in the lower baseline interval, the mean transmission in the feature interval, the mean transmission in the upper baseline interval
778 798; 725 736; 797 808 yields 0.6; 13.5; 12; 12.1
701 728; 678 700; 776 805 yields -0.7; 13.2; 13.3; 12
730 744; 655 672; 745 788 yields -3.0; 13.4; 13.4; 10.1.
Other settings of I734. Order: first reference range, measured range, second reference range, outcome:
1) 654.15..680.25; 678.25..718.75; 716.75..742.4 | 0.5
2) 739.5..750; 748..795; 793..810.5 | 7.0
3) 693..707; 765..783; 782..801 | 1.7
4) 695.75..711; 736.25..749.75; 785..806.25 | 0.3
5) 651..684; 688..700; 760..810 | -0.4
